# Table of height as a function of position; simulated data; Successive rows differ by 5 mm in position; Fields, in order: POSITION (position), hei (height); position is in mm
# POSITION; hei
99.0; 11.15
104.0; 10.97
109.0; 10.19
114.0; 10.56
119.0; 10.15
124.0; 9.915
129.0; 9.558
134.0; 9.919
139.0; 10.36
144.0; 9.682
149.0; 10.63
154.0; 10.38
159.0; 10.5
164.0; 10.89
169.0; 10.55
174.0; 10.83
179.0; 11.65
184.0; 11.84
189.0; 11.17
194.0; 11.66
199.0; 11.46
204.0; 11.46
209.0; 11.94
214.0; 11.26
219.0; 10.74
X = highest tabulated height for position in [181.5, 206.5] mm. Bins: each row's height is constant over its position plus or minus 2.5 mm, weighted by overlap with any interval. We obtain 11.84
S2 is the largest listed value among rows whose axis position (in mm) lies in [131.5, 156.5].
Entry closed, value 10.63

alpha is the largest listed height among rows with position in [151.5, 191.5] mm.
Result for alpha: 11.84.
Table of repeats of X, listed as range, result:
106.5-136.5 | 10.56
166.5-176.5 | 10.83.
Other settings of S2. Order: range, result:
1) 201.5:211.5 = 11.94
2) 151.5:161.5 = 10.5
